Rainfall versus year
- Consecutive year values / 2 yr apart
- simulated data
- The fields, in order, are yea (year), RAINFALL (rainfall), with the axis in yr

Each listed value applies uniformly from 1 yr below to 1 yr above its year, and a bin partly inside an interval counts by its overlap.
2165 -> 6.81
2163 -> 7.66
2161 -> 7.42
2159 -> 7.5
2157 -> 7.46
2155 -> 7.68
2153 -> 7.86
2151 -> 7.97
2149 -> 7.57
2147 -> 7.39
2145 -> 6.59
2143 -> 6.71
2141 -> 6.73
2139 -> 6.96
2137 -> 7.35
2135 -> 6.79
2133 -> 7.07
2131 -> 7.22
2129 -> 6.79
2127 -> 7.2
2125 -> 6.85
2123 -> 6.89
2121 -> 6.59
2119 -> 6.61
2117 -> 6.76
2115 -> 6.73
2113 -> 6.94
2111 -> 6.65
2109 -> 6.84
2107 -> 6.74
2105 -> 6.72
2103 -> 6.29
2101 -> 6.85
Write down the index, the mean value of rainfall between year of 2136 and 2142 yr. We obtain 7.01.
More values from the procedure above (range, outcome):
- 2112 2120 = 6.76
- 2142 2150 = 7.07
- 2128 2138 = 7.04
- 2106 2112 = 6.74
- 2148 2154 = 7.8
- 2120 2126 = 6.78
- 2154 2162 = 7.52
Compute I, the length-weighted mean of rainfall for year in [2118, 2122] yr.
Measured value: 6.6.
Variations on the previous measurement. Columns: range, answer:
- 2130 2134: 7.14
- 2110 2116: 6.77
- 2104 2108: 6.73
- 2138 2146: 6.75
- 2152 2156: 7.77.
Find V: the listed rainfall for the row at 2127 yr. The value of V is 7.2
